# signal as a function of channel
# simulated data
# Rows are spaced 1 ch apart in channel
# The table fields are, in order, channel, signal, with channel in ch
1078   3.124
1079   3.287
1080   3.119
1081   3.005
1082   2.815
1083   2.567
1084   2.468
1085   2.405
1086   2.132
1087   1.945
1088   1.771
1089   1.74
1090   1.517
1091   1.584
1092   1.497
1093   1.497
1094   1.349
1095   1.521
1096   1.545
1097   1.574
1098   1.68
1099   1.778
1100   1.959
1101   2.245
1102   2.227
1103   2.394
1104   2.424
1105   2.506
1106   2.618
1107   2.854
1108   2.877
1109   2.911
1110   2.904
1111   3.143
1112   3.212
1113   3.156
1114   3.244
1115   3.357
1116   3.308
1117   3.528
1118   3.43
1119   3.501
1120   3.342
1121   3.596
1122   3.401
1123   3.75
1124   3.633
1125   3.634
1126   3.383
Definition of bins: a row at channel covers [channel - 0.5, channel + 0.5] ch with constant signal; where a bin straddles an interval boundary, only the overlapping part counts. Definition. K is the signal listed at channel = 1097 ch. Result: 1.574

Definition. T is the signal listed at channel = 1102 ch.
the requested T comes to 2.227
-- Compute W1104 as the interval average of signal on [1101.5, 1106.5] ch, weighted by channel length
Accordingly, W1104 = 2.43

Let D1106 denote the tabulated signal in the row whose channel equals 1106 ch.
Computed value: 2.618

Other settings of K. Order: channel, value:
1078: 3.124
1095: 1.521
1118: 3.43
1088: 1.771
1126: 3.383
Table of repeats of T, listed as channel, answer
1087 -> 1.945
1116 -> 3.308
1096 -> 1.545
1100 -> 1.959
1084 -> 2.468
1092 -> 1.497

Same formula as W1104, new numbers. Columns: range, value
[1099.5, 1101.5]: 2.1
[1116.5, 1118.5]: 3.48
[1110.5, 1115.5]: 3.22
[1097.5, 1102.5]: 1.98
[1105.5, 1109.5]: 2.81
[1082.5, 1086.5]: 2.39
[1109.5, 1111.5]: 3.02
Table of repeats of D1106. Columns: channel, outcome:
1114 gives 3.244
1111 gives 3.143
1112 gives 3.212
